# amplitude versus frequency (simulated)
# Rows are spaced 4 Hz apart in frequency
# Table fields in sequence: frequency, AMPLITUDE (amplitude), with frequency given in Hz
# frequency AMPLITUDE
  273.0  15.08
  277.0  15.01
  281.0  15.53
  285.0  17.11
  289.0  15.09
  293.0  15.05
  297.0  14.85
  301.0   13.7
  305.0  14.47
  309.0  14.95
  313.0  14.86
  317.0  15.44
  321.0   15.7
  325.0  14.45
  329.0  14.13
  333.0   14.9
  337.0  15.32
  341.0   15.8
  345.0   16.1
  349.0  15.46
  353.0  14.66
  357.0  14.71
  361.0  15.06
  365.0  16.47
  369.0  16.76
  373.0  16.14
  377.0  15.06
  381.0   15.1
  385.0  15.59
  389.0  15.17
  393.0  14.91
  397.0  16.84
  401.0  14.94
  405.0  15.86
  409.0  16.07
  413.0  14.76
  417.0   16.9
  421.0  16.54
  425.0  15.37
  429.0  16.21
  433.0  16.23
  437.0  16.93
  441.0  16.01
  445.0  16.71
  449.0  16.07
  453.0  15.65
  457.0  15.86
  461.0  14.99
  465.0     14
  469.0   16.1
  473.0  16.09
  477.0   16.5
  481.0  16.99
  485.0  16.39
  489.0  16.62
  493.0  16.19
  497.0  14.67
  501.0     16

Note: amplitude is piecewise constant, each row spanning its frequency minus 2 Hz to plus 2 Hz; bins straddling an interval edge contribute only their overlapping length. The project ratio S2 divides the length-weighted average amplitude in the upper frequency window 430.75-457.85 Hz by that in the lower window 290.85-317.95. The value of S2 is 1.1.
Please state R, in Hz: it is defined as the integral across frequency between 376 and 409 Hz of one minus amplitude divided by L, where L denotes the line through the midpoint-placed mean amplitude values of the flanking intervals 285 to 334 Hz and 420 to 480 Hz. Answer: 0.1 Hz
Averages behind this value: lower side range 14.9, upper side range 16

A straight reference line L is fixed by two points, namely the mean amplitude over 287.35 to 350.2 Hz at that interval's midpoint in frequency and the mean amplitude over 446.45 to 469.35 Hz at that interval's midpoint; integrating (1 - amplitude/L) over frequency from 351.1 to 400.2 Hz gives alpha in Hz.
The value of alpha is -1.11 Hz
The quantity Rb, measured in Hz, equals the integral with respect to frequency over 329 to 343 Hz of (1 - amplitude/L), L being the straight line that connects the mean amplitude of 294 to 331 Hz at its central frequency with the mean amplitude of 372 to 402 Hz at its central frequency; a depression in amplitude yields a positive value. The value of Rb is -0.19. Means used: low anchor 14.7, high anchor 15.5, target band 15.2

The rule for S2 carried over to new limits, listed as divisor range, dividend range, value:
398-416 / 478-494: 1.06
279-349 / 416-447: 1.08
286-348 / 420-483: 1.07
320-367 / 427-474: 1.04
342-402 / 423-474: 1.02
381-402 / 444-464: 1.02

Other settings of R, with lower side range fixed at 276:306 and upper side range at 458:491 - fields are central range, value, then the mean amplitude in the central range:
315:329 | 0.2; 15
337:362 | 0.1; 15.3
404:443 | -0.9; 16.1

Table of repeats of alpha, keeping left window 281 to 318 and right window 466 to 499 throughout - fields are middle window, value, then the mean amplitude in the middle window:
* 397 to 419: -0.2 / 15.8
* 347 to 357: 0.3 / 15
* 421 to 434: -0.2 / 16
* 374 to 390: 0.3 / 15.3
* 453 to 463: 0.3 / 15.5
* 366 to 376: -0.5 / 16.3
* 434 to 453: -0.5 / 16.3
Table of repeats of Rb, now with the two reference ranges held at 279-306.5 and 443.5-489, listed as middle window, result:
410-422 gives -0.2 Hz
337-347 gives -0.3 Hz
